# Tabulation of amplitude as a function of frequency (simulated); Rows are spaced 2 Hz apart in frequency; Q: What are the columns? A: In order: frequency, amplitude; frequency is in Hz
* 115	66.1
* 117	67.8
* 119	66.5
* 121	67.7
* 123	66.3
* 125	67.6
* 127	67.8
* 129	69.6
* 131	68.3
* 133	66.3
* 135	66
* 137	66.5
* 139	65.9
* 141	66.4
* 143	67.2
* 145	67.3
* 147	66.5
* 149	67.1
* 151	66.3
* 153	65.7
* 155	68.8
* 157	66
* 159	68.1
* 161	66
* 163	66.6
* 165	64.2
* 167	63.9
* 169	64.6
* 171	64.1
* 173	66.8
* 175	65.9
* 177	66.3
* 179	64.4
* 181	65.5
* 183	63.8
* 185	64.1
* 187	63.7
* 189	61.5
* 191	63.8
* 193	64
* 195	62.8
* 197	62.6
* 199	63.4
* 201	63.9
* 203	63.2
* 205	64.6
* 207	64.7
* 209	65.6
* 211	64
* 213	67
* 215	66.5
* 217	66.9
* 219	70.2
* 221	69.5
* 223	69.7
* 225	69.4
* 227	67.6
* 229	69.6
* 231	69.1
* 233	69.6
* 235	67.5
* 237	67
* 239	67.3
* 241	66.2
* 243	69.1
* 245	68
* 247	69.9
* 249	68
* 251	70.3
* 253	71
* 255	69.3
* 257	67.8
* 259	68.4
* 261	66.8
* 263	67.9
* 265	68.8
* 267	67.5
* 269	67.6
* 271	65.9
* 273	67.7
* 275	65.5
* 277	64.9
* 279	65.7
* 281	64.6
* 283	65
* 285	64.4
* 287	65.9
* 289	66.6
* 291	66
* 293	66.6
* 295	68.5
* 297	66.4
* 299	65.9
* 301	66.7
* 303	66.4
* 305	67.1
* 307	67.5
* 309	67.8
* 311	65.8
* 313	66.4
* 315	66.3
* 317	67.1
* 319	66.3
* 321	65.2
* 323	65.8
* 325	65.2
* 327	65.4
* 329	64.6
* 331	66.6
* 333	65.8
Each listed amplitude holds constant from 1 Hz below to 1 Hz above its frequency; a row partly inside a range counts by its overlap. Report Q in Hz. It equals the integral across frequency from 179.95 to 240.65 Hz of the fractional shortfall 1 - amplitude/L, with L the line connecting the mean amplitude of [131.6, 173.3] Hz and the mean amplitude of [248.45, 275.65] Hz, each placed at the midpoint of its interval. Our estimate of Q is 1.1 Hz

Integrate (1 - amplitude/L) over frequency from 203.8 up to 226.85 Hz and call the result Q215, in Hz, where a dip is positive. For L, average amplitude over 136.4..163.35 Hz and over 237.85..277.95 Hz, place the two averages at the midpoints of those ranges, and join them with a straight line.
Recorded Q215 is 0.12 Hz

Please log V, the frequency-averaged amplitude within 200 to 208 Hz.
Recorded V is 64.1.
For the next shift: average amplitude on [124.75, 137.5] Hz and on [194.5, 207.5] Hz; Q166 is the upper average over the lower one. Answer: 0.94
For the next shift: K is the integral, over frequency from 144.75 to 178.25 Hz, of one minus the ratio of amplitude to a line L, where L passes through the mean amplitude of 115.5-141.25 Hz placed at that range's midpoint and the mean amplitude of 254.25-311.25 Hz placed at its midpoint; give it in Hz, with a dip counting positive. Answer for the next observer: 0.5 Hz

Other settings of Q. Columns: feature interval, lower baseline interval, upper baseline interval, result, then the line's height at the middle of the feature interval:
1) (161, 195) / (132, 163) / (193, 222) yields 0.7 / 66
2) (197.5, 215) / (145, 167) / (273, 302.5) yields 0.4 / 66.3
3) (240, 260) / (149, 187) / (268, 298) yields -0.9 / 65.9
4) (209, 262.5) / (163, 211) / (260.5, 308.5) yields -2.3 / 65.4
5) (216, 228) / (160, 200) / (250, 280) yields -0.5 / 66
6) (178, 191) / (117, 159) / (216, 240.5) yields 0.8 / 67.8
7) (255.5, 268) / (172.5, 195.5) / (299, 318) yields -0.4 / 65.8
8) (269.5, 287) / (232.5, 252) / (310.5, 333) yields 0.4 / 67.2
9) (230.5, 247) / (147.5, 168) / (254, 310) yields -0.4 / 66.6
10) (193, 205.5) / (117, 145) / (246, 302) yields 0.7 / 67.1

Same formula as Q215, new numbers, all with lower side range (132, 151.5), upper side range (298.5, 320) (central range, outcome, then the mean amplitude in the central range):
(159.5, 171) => 0.3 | 65.1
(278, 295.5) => 0.2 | 65.8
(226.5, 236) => -0.3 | 68.7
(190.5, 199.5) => 0.4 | 63.3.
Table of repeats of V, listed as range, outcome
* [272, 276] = 66.6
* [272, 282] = 65.7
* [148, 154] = 66.4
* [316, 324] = 66.1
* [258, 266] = 68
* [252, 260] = 69.1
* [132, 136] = 66.2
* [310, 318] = 66.4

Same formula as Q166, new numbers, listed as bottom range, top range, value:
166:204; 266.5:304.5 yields 1.03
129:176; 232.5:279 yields 1.02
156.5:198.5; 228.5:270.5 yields 1.06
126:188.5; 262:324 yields 1.01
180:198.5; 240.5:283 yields 1.06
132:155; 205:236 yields 1.02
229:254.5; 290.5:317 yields 0.97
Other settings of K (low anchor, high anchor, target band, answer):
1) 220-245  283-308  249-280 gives -0.1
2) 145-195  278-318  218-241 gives -1.0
